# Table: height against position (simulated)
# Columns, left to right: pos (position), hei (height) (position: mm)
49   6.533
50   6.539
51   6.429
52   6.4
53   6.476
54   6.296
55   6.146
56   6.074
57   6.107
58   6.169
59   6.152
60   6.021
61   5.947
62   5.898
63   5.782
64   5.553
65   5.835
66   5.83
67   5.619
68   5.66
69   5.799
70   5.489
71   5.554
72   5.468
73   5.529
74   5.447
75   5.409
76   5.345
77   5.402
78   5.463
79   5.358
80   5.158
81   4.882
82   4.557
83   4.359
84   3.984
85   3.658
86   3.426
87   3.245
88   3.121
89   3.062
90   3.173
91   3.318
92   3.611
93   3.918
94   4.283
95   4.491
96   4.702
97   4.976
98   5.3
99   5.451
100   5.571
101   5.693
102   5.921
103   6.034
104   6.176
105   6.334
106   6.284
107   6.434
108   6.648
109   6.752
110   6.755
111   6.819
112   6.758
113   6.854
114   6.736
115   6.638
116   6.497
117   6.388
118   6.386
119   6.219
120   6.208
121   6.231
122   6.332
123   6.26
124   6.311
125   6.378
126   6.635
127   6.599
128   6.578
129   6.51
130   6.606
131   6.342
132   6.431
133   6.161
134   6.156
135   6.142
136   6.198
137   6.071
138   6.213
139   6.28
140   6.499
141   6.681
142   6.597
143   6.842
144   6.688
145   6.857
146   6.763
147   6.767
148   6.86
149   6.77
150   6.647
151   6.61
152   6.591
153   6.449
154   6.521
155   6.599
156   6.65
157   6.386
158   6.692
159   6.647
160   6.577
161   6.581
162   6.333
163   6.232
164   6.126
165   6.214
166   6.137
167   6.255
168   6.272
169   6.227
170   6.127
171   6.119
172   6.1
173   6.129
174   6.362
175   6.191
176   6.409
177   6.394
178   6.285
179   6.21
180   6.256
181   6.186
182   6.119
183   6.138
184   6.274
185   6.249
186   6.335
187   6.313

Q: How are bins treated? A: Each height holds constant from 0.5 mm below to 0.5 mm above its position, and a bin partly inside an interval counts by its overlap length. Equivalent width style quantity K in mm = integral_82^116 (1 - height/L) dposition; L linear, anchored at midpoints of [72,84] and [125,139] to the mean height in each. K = 2.87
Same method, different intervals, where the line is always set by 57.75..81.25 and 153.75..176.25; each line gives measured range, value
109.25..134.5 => -1.94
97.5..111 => -0.57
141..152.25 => -0.96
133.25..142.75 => -0.29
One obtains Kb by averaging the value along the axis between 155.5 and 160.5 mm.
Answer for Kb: 6.59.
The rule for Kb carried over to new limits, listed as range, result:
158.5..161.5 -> 6.6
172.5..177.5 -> 6.3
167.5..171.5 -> 6.19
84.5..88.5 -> 3.36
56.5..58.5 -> 6.14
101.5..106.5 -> 6.15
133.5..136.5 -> 6.17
